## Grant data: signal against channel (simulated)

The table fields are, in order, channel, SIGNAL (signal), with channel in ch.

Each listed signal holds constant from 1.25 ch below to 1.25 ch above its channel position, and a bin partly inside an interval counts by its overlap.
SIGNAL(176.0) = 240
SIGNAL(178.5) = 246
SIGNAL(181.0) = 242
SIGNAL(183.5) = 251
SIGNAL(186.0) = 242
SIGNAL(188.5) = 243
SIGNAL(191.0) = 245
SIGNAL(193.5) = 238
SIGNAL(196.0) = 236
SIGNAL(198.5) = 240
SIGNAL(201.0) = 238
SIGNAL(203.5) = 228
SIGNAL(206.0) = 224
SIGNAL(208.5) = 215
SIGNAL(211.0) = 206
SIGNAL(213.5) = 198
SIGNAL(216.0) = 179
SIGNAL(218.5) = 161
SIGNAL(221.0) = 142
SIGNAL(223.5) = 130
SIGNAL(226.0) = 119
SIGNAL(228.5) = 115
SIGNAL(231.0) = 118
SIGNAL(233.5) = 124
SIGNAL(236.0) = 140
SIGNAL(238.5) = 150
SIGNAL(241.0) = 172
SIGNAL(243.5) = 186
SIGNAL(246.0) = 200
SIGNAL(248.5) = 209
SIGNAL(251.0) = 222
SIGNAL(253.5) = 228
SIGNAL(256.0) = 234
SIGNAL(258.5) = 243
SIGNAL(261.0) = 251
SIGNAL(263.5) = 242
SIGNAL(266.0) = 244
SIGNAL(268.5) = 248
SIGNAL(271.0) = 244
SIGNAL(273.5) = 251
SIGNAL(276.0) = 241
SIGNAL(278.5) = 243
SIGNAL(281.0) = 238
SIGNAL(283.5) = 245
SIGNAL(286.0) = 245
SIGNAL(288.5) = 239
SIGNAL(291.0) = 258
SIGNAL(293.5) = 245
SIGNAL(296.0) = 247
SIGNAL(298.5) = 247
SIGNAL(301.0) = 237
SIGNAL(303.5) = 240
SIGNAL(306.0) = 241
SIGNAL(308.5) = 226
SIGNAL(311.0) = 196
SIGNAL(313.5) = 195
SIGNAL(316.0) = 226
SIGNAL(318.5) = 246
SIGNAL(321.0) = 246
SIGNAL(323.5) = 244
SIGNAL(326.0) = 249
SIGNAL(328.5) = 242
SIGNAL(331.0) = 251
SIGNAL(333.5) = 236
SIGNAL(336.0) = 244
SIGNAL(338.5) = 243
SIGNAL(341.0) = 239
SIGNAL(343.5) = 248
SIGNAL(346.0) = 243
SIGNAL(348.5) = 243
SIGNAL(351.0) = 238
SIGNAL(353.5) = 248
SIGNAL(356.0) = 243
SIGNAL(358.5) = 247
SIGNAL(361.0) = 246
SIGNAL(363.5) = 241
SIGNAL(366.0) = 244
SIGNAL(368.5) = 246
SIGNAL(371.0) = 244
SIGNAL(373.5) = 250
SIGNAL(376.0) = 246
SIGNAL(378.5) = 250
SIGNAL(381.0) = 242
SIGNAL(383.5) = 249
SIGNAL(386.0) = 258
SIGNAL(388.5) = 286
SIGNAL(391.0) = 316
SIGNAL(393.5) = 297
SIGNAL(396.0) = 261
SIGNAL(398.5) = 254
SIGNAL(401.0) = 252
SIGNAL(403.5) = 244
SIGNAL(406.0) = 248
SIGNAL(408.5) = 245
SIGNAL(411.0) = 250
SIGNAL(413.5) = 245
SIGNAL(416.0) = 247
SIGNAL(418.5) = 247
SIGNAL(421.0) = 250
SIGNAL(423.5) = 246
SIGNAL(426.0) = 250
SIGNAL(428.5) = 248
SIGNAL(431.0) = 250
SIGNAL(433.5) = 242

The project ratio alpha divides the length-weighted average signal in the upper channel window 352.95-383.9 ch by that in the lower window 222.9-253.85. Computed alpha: 1.5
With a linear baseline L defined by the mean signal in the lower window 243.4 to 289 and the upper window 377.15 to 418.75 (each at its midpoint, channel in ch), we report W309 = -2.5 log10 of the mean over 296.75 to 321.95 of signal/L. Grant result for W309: 0.059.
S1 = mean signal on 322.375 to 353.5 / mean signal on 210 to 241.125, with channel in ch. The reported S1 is 1.6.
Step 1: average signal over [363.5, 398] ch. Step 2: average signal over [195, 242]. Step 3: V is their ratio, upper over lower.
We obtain 1.5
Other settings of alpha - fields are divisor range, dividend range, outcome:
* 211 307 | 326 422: 1.20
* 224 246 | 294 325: 1.62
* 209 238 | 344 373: 1.63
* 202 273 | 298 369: 1.24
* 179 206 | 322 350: 1.02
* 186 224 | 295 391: 1.15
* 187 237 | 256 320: 1.28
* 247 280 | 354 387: 1.04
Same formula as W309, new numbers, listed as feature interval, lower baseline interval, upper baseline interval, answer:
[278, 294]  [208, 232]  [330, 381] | -0.22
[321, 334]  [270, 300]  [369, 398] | 0.03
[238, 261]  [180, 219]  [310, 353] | 0.10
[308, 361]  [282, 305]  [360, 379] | 0.03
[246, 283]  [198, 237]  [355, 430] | -0.22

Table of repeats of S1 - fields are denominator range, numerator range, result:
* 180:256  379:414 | 1.34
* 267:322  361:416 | 1.07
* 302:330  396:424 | 1.07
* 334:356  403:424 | 1.02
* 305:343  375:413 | 1.10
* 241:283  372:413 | 1.12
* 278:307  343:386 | 1.01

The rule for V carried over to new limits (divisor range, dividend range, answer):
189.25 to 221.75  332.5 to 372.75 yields 1.14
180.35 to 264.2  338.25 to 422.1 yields 1.26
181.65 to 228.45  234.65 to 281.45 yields 1.07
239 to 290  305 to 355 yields 1.03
